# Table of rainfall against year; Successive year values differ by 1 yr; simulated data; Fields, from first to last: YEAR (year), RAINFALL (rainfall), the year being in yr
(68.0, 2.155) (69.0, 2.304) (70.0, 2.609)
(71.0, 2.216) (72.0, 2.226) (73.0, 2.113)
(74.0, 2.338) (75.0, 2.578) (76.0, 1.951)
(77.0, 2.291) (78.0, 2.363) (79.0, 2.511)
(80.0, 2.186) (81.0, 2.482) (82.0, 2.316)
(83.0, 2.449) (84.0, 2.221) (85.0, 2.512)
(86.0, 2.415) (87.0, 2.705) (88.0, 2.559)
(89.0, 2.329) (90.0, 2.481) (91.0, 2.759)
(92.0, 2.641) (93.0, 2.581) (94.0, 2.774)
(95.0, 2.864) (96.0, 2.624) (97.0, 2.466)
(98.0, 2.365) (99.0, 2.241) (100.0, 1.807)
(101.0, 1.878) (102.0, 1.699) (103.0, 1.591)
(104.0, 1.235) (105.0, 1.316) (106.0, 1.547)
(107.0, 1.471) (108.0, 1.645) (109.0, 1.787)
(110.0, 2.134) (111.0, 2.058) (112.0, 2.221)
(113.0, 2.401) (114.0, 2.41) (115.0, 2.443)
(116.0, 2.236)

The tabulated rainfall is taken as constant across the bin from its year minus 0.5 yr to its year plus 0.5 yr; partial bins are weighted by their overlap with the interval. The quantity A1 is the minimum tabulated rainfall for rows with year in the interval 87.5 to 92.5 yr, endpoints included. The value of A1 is 2.329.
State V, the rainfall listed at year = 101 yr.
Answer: 1.878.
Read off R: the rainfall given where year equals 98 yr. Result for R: 2.365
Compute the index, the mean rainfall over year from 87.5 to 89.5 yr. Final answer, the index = 2.44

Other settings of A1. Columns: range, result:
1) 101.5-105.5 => 1.235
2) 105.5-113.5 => 1.471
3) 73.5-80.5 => 1.951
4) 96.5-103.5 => 1.591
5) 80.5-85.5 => 2.221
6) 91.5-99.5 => 2.241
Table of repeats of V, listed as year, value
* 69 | 2.304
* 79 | 2.511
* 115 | 2.443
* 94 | 2.774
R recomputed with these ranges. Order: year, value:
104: 1.235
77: 2.291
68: 2.155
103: 1.591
